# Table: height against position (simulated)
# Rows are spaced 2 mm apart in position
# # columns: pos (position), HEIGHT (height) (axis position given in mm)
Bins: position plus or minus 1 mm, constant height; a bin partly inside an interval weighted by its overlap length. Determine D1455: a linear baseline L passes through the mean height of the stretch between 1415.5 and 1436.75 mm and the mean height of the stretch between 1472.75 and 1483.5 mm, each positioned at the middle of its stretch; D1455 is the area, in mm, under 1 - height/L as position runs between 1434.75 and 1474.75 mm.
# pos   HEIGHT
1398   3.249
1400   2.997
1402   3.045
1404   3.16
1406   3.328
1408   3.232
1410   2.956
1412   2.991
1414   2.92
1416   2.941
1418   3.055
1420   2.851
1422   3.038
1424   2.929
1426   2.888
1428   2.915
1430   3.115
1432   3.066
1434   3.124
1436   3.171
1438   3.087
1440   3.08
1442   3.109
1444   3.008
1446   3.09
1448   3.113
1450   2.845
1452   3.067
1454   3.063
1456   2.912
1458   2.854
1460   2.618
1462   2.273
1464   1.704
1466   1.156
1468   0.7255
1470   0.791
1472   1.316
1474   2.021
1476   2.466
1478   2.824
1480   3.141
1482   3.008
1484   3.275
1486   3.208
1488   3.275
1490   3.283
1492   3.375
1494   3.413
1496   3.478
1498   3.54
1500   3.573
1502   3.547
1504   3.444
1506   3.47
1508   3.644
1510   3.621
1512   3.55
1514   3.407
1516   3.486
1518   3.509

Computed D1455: 5.5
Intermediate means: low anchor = 3.01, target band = 2.46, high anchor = 2.69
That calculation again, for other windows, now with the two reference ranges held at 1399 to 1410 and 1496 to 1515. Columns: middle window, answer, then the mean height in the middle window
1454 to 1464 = 2.21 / 2.61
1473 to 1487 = 2.38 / 2.85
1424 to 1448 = 1.49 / 3.06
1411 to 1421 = 0.72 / 2.95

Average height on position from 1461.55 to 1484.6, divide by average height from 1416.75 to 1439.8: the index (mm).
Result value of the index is 0.67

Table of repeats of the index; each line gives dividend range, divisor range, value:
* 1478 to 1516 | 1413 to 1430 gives 1.15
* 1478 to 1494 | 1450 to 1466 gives 1.25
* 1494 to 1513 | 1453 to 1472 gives 1.79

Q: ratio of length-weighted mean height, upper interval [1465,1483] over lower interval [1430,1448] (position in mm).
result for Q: 0.6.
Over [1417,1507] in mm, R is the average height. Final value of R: 2.85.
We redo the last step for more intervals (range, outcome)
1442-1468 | 2.59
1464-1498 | 2.55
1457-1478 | 1.84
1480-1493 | 3.23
